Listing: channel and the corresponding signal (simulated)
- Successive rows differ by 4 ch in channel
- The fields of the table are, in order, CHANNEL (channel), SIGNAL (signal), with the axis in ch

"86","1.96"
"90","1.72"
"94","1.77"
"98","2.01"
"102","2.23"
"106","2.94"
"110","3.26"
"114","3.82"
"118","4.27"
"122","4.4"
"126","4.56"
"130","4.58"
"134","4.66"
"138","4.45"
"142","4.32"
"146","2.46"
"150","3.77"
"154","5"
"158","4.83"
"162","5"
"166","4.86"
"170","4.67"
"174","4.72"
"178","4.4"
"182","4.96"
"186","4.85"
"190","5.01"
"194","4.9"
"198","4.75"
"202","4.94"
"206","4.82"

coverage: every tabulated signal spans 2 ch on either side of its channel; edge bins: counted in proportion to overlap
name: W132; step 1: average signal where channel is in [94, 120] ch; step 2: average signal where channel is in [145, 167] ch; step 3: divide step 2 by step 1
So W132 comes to 1.47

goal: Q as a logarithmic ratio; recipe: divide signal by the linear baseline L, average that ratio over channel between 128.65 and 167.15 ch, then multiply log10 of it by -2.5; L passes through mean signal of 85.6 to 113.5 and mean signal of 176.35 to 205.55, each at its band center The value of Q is -0.19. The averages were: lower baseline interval 2.37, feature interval 4.38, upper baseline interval 4.83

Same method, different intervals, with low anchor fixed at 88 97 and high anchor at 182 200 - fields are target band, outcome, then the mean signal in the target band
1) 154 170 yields -0.226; 4.88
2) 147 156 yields -0.145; 4.17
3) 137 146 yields -0.193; 3.95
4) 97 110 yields -0.194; 2.56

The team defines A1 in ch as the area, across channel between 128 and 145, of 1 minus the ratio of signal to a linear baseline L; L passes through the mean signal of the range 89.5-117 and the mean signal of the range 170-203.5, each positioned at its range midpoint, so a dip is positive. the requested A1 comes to -4.3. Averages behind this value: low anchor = 2.64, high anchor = 4.81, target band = 4.38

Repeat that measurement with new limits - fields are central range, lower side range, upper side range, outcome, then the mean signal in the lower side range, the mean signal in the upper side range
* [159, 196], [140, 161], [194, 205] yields -2.5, 4.12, 4.85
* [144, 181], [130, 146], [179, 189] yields 1.3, 4.24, 4.87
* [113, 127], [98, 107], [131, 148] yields -4.9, 2.42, 4.01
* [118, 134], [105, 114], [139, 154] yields -4.6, 3.28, 3.78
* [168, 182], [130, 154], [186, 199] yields -0.1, 4.08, 4.89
